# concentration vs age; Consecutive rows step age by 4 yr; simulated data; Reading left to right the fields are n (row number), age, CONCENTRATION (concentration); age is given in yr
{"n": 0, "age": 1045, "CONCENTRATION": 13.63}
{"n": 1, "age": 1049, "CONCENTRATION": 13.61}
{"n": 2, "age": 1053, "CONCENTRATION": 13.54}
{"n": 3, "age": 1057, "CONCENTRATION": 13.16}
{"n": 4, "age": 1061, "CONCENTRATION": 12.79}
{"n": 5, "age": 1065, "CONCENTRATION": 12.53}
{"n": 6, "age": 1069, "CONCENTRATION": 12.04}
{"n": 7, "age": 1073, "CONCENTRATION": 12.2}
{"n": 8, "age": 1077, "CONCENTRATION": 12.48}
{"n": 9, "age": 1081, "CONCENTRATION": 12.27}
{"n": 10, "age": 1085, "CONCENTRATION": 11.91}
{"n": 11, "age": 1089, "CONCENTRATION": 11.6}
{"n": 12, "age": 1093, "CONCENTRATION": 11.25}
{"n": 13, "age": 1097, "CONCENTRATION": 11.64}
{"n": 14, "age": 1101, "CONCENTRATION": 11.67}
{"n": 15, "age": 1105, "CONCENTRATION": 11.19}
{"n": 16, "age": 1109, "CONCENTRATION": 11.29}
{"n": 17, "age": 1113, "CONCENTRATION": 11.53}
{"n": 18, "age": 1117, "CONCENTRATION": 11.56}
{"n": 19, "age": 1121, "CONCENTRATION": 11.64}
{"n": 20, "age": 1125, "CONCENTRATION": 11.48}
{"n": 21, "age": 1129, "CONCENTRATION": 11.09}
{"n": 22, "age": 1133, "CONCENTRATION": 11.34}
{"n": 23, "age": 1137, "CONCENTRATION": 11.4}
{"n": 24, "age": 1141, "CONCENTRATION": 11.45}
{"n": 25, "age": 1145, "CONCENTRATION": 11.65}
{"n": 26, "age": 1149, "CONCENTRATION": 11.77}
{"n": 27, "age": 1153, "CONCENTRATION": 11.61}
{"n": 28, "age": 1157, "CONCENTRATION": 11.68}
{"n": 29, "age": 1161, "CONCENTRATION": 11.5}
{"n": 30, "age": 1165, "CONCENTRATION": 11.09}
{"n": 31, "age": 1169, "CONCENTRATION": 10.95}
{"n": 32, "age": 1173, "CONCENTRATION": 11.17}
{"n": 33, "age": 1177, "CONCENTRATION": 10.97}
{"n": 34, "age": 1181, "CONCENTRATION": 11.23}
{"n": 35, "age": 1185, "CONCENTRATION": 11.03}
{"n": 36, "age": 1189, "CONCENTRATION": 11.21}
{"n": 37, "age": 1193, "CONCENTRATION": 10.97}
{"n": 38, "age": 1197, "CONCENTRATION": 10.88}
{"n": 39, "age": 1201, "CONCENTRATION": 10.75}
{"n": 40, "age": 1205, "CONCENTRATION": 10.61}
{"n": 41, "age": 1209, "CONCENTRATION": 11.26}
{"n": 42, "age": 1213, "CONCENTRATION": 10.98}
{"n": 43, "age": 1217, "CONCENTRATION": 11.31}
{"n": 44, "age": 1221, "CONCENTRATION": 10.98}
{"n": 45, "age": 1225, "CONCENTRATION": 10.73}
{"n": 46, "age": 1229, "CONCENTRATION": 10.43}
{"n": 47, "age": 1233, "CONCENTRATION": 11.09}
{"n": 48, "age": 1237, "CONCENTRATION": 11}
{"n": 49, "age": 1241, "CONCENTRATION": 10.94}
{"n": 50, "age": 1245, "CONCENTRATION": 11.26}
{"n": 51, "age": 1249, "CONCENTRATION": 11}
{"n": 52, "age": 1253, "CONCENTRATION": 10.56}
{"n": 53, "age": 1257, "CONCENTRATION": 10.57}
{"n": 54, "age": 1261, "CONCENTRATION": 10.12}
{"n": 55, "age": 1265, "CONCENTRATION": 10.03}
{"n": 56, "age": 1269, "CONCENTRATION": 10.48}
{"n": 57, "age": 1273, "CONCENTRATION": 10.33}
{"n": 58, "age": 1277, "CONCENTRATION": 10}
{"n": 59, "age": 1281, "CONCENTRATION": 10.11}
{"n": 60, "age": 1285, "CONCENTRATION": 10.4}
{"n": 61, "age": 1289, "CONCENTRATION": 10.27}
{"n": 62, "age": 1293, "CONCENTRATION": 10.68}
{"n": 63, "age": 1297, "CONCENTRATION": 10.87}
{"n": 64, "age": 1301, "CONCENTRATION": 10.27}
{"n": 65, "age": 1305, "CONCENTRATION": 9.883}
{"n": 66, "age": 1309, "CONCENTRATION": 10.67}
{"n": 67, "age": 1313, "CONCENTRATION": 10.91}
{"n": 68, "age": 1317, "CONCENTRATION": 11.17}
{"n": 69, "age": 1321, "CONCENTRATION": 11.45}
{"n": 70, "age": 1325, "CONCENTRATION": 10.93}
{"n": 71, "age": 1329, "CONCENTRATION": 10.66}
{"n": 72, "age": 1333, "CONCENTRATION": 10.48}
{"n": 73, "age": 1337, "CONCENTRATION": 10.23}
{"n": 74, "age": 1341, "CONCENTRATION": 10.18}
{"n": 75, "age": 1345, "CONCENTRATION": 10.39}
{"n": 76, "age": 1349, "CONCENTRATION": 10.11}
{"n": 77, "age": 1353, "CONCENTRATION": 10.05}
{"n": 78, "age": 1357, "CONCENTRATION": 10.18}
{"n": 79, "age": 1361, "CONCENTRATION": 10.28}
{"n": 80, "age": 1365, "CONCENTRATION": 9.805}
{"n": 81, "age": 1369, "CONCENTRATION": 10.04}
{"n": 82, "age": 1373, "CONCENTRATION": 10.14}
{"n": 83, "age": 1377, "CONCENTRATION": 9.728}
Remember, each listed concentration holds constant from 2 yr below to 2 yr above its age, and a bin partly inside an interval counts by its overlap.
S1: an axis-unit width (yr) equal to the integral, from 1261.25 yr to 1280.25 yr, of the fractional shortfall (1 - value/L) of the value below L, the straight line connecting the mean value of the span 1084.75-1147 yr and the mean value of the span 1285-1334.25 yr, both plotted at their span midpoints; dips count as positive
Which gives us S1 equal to 1.1 yr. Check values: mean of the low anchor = 11.5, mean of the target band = 10.2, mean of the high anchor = 10.7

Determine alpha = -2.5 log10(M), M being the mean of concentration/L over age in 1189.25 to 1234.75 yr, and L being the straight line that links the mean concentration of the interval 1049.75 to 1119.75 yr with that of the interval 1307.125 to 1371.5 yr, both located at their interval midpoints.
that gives 0.034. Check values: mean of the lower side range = 12.1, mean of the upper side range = 10.5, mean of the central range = 10.9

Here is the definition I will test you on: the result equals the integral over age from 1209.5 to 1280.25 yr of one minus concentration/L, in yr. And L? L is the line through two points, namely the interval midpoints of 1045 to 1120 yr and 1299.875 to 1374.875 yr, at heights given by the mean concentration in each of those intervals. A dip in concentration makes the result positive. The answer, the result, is 2.26 yr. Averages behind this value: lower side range 12.2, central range 10.7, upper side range 10.4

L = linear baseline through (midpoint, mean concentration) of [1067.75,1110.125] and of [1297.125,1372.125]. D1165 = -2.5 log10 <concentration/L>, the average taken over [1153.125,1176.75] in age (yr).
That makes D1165 0.01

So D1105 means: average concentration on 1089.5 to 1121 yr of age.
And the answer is 11.5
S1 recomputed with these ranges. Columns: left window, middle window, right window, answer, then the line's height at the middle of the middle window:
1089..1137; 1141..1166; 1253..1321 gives -0.79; 11.2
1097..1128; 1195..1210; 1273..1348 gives 0.26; 11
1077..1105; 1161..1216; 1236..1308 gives 0.15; 11.1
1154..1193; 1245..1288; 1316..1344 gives 1.99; 10.9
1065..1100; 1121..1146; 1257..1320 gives 0.36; 11.6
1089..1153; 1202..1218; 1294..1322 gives 0.16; 11.1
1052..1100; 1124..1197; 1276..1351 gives 2.09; 11.6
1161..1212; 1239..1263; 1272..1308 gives -0.34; 10.6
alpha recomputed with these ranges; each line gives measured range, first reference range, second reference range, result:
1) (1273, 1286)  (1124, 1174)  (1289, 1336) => 0.07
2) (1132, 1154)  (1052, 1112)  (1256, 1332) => 0.01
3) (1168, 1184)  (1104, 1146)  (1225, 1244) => 0.01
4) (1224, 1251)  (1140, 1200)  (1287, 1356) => 0.00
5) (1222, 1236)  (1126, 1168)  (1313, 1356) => 0.03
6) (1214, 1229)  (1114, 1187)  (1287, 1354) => 0.01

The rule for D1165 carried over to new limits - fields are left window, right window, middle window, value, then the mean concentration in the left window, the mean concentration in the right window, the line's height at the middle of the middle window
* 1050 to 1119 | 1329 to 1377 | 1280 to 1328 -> -0.01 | 12.1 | 10.2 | 10.5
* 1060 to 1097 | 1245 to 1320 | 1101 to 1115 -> 0.04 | 12.1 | 10.5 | 11.8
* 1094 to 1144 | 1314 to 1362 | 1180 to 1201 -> 0.01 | 11.4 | 10.5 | 11.1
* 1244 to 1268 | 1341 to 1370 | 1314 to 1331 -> -0.08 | 10.6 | 10.1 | 10.3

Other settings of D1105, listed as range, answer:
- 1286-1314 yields 10.5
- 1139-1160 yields 11.6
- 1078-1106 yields 11.7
